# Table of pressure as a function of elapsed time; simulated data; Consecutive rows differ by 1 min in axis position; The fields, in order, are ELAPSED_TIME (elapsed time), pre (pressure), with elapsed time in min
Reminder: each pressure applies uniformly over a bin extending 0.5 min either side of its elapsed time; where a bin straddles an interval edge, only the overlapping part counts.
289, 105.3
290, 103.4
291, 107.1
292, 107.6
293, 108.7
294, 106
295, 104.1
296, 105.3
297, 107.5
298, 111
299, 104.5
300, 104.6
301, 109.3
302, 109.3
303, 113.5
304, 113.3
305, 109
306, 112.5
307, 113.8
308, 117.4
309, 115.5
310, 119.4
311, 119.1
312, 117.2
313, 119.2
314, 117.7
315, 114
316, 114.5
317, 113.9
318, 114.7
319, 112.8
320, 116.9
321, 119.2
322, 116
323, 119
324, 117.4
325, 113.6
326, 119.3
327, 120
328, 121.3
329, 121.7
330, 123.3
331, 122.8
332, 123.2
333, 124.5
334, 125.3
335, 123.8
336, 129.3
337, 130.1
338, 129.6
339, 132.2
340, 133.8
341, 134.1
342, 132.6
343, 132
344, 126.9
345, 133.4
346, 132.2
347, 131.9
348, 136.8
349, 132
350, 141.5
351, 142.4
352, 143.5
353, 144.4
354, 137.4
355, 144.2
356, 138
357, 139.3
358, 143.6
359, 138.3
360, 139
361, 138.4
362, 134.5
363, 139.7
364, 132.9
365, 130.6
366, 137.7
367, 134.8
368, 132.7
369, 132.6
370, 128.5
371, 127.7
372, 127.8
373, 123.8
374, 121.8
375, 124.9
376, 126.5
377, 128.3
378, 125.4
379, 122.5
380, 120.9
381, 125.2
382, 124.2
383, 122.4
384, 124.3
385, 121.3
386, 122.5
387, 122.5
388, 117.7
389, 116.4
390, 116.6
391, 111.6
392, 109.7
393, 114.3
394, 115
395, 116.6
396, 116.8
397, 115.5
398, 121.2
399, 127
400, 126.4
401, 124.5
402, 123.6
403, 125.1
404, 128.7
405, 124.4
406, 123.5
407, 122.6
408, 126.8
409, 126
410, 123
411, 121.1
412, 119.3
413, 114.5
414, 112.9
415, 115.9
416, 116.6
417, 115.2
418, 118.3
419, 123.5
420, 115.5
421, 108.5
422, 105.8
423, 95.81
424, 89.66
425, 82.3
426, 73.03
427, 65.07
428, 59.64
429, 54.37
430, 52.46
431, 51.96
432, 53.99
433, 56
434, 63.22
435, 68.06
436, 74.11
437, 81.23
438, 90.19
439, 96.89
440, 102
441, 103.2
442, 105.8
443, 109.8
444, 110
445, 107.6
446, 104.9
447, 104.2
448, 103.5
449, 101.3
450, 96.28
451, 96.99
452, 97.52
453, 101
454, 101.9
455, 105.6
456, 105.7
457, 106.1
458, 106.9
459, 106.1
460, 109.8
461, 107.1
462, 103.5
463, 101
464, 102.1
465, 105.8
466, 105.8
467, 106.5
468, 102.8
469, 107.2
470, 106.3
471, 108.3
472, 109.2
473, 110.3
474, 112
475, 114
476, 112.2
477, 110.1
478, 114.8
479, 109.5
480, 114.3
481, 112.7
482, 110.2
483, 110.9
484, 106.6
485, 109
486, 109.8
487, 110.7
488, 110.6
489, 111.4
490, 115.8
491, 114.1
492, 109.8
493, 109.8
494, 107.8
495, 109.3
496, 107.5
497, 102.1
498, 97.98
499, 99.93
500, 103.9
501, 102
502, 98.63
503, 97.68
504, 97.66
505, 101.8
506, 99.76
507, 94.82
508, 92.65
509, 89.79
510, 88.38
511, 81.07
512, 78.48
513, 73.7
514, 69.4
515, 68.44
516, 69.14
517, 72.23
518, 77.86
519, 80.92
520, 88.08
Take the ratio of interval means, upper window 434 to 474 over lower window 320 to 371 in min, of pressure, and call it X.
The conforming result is 0.78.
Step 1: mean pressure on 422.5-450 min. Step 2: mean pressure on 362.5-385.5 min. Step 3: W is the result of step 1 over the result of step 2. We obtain 0.66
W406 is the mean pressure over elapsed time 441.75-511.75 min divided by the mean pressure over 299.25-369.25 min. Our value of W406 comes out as 0.8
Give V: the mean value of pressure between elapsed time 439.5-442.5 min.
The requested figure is 104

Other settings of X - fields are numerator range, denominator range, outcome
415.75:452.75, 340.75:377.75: 0.67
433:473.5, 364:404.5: 0.81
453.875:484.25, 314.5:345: 0.88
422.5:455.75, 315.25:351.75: 0.69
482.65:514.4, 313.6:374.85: 0.78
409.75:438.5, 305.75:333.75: 0.76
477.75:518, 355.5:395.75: 0.78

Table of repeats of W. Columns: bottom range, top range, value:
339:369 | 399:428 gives 0.82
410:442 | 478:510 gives 1.16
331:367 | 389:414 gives 0.90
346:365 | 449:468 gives 0.75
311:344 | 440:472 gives 0.86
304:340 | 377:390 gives 1.02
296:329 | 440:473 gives 0.91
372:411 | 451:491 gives 0.89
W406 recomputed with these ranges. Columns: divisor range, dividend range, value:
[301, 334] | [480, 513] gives 0.88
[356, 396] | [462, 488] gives 0.86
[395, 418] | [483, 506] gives 0.87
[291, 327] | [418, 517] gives 0.86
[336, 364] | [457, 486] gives 0.80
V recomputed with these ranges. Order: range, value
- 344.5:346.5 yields 133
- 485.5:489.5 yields 111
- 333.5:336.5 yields 126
